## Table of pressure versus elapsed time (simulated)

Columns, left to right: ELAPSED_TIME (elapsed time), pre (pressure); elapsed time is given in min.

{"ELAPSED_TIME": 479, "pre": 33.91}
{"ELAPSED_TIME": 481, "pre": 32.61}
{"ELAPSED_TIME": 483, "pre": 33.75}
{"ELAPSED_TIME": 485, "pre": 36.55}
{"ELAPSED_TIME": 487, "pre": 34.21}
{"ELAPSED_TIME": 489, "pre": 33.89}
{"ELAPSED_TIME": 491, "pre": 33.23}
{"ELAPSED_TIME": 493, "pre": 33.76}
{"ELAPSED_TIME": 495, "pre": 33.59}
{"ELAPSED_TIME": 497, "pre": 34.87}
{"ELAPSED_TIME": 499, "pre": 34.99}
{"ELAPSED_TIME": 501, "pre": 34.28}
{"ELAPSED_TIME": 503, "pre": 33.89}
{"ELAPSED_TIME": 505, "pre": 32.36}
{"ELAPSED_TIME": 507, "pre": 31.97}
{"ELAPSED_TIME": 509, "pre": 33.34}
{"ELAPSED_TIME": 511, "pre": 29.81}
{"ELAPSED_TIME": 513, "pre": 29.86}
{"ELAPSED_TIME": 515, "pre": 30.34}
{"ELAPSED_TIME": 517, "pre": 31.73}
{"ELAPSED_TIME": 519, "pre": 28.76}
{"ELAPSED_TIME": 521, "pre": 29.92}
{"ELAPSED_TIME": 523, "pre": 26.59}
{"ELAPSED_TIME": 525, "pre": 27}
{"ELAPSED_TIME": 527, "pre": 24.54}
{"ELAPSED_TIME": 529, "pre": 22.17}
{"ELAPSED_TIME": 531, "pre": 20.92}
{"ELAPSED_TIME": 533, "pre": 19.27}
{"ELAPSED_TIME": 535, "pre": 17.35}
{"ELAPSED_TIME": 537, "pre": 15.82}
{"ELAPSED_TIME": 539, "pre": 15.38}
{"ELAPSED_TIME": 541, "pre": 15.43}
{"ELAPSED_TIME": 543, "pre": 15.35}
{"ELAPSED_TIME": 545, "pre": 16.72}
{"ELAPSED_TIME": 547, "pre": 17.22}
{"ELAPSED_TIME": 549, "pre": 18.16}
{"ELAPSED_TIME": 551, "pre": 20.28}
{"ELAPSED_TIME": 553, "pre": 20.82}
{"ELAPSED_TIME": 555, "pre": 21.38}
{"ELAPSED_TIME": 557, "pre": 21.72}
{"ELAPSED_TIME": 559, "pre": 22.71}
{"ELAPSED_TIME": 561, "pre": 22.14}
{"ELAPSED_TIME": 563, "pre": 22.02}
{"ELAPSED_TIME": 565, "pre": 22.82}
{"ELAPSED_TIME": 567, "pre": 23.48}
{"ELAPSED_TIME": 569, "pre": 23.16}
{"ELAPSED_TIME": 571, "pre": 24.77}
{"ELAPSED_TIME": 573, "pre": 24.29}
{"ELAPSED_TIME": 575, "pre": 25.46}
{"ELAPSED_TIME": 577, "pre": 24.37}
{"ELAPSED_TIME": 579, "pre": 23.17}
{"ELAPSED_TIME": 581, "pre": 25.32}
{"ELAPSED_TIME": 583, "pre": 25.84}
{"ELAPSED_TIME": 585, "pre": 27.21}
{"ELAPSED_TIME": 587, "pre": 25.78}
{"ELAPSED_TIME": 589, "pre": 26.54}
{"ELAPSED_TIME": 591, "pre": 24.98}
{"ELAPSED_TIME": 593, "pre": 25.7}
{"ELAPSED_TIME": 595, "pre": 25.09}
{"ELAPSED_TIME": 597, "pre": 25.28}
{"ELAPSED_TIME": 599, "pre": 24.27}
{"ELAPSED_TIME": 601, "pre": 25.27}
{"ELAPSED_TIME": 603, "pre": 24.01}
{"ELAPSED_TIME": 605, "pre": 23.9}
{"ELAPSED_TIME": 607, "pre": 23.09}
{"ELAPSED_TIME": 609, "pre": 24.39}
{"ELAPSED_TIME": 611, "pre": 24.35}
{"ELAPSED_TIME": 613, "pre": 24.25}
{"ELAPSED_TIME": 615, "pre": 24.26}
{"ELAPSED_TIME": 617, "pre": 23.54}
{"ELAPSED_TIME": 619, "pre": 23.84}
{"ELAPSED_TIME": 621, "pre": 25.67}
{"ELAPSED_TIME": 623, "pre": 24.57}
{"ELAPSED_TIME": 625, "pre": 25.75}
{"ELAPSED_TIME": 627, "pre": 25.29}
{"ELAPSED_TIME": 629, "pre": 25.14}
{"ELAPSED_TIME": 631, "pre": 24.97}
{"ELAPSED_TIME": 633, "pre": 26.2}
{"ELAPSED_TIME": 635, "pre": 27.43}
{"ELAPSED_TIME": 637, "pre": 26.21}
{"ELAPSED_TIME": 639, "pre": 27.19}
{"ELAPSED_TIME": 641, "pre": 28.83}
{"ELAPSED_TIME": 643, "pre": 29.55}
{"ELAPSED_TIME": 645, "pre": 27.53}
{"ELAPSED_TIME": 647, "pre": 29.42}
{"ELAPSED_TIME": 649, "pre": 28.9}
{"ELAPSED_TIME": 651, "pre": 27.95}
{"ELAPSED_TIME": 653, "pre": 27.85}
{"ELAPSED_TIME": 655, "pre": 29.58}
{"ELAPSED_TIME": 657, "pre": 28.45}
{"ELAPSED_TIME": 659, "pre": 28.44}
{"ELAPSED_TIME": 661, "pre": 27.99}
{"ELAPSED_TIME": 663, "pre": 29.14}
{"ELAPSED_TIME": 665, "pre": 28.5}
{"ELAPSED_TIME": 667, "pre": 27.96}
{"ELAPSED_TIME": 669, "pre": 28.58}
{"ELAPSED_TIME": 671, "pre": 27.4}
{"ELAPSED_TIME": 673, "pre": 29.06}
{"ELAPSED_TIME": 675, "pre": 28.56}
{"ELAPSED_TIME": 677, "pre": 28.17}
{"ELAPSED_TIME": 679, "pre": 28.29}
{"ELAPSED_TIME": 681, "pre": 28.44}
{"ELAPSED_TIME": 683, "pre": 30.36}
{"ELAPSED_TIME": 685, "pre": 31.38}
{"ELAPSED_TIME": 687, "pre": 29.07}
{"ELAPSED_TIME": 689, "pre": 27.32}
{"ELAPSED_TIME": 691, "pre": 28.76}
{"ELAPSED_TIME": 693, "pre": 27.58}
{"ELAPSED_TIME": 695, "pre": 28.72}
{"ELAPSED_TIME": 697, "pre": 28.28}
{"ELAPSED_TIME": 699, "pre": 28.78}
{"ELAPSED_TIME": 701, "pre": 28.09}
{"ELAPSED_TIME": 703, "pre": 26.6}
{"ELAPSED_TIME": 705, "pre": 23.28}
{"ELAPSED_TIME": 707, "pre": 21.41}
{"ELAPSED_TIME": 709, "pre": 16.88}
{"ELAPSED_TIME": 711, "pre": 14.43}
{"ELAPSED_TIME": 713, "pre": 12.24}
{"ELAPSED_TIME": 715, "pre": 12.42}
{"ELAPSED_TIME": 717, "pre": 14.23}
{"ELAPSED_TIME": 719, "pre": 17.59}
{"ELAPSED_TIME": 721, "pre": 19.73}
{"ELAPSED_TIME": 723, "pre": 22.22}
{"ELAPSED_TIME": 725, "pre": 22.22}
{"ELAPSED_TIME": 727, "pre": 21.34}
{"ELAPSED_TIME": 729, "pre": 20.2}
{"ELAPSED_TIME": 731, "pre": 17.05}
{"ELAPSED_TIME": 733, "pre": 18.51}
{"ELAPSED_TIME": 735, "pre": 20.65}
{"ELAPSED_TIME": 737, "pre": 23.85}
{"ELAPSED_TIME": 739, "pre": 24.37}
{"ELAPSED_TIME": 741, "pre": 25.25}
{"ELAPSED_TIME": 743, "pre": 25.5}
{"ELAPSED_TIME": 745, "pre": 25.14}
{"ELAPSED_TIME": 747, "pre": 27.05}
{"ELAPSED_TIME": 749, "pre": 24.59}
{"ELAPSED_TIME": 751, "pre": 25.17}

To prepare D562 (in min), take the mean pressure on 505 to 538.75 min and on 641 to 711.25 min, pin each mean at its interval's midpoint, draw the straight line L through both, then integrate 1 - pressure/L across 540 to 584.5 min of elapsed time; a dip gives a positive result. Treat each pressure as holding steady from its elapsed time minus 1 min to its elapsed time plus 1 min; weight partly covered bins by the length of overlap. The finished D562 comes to 8.1 min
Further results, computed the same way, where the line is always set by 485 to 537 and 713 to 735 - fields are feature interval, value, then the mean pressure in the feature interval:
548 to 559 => 2.7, 20.7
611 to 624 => -0.2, 24.4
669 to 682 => -4.6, 28.3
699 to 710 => -2.5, 23.8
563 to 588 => 1.5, 24.5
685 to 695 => -4.2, 28.6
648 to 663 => -4.5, 28.5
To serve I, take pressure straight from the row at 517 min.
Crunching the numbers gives 31.73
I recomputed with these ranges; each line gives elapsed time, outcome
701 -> 28.09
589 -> 26.54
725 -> 22.22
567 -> 23.48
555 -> 21.38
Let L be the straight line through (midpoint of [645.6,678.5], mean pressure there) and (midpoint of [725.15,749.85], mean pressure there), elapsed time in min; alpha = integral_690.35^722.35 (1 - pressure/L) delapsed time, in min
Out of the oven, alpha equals 4.5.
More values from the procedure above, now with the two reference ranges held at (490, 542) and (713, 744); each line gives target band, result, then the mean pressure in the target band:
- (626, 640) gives -1.5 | 26.1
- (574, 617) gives 0.0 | 24.9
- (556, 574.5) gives 2.0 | 23.1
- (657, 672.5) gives -4.1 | 28.3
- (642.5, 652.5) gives -2.4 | 28.6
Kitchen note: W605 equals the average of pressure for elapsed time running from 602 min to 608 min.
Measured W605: 23.7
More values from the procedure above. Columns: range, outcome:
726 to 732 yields 19.5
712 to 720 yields 14.1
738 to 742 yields 24.8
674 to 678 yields 28.4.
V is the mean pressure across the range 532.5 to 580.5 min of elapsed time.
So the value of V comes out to 20.6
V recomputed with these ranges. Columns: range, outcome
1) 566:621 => 24.7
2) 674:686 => 29.2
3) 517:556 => 21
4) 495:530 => 30.5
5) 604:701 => 27.3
